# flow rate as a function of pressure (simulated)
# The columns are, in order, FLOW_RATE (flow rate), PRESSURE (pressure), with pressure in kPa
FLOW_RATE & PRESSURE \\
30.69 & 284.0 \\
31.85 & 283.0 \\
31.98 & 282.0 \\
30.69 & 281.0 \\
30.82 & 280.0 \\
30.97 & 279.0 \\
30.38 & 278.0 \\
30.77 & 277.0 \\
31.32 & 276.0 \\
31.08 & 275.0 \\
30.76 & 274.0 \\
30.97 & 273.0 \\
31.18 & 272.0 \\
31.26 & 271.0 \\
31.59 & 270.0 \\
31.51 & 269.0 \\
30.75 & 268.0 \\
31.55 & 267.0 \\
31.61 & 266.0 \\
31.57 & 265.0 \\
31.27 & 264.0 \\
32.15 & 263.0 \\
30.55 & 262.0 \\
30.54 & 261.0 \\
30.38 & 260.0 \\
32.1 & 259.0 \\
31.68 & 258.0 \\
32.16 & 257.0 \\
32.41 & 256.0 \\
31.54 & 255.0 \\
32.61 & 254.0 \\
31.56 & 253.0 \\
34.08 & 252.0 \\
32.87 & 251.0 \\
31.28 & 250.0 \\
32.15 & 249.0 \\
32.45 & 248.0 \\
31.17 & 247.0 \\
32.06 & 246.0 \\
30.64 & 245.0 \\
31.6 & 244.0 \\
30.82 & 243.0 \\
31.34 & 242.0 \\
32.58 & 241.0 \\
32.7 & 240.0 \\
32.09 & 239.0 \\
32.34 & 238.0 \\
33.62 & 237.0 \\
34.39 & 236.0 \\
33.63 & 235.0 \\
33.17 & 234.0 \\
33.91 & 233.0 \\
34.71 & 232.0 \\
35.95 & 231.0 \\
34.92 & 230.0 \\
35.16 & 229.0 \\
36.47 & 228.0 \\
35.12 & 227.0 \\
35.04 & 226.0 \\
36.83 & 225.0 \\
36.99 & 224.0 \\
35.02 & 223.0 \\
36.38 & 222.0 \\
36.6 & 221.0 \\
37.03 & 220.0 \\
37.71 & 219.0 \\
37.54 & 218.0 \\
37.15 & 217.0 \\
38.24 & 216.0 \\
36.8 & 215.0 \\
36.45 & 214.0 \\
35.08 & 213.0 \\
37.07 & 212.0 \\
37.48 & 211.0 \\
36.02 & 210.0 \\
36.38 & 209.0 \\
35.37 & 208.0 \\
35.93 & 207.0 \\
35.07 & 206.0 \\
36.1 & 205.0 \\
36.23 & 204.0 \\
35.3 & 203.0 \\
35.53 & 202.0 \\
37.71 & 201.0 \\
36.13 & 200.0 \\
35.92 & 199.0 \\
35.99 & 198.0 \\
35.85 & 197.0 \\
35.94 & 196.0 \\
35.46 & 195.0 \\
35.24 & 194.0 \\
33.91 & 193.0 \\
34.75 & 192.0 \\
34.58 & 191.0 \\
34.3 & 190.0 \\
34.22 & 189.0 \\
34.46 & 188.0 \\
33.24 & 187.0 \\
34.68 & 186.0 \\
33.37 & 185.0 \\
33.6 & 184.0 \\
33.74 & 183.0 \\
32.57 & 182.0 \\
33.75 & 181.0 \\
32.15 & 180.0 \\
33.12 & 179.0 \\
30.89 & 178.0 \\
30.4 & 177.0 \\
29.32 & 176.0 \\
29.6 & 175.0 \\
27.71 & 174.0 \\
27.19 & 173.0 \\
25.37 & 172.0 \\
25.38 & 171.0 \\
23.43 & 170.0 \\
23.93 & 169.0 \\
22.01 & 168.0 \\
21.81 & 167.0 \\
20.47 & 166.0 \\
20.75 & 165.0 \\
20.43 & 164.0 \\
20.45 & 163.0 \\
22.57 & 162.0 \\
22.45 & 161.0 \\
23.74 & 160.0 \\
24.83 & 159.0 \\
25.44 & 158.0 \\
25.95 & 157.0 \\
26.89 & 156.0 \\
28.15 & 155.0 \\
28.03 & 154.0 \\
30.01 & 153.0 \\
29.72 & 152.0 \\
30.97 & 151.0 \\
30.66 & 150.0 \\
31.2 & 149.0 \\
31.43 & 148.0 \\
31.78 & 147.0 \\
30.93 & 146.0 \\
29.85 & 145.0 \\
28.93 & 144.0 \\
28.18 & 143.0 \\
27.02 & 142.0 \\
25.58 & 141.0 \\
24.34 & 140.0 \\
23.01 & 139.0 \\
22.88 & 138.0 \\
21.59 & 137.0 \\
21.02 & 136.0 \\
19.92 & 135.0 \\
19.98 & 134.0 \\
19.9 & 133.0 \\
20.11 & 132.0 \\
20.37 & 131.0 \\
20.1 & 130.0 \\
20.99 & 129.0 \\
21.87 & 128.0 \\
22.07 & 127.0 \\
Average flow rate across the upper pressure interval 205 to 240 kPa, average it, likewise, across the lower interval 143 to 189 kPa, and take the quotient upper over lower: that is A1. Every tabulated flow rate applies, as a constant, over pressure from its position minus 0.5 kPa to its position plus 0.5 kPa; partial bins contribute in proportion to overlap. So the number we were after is 1.3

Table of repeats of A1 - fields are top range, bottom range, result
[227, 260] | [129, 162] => 1.28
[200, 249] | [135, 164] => 1.32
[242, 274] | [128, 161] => 1.23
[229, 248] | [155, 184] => 1.24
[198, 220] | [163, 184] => 1.34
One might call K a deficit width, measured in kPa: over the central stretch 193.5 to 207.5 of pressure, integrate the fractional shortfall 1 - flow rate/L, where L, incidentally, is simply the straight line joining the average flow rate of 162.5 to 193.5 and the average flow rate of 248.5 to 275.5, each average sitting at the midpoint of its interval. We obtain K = -2.8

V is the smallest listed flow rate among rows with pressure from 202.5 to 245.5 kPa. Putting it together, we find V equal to 30.64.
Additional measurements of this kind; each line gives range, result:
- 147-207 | 20.43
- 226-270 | 30.38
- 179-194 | 32.15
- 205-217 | 35.07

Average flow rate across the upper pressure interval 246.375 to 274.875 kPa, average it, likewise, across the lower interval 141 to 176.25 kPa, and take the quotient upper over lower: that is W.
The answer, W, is 1.20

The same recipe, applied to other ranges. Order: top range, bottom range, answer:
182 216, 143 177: 1.34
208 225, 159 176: 1.54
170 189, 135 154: 1.13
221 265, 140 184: 1.20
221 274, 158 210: 1.06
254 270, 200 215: 0.87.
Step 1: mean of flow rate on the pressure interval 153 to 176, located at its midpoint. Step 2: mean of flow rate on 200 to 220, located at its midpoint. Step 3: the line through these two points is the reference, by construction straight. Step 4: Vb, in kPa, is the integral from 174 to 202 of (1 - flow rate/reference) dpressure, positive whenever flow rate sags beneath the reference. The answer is -2.80 kPa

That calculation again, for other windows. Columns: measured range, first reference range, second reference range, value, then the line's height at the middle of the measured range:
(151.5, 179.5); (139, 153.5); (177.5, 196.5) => 5.0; 31.4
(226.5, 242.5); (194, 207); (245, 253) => -0.3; 33.3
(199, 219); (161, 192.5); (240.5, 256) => -4.1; 30.2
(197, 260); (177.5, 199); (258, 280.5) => -3.5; 32.6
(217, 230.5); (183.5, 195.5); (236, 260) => -1.3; 33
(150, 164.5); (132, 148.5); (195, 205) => 1.2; 28.3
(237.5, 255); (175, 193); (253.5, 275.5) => -0.1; 31.8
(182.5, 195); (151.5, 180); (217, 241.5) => -2.2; 29.2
